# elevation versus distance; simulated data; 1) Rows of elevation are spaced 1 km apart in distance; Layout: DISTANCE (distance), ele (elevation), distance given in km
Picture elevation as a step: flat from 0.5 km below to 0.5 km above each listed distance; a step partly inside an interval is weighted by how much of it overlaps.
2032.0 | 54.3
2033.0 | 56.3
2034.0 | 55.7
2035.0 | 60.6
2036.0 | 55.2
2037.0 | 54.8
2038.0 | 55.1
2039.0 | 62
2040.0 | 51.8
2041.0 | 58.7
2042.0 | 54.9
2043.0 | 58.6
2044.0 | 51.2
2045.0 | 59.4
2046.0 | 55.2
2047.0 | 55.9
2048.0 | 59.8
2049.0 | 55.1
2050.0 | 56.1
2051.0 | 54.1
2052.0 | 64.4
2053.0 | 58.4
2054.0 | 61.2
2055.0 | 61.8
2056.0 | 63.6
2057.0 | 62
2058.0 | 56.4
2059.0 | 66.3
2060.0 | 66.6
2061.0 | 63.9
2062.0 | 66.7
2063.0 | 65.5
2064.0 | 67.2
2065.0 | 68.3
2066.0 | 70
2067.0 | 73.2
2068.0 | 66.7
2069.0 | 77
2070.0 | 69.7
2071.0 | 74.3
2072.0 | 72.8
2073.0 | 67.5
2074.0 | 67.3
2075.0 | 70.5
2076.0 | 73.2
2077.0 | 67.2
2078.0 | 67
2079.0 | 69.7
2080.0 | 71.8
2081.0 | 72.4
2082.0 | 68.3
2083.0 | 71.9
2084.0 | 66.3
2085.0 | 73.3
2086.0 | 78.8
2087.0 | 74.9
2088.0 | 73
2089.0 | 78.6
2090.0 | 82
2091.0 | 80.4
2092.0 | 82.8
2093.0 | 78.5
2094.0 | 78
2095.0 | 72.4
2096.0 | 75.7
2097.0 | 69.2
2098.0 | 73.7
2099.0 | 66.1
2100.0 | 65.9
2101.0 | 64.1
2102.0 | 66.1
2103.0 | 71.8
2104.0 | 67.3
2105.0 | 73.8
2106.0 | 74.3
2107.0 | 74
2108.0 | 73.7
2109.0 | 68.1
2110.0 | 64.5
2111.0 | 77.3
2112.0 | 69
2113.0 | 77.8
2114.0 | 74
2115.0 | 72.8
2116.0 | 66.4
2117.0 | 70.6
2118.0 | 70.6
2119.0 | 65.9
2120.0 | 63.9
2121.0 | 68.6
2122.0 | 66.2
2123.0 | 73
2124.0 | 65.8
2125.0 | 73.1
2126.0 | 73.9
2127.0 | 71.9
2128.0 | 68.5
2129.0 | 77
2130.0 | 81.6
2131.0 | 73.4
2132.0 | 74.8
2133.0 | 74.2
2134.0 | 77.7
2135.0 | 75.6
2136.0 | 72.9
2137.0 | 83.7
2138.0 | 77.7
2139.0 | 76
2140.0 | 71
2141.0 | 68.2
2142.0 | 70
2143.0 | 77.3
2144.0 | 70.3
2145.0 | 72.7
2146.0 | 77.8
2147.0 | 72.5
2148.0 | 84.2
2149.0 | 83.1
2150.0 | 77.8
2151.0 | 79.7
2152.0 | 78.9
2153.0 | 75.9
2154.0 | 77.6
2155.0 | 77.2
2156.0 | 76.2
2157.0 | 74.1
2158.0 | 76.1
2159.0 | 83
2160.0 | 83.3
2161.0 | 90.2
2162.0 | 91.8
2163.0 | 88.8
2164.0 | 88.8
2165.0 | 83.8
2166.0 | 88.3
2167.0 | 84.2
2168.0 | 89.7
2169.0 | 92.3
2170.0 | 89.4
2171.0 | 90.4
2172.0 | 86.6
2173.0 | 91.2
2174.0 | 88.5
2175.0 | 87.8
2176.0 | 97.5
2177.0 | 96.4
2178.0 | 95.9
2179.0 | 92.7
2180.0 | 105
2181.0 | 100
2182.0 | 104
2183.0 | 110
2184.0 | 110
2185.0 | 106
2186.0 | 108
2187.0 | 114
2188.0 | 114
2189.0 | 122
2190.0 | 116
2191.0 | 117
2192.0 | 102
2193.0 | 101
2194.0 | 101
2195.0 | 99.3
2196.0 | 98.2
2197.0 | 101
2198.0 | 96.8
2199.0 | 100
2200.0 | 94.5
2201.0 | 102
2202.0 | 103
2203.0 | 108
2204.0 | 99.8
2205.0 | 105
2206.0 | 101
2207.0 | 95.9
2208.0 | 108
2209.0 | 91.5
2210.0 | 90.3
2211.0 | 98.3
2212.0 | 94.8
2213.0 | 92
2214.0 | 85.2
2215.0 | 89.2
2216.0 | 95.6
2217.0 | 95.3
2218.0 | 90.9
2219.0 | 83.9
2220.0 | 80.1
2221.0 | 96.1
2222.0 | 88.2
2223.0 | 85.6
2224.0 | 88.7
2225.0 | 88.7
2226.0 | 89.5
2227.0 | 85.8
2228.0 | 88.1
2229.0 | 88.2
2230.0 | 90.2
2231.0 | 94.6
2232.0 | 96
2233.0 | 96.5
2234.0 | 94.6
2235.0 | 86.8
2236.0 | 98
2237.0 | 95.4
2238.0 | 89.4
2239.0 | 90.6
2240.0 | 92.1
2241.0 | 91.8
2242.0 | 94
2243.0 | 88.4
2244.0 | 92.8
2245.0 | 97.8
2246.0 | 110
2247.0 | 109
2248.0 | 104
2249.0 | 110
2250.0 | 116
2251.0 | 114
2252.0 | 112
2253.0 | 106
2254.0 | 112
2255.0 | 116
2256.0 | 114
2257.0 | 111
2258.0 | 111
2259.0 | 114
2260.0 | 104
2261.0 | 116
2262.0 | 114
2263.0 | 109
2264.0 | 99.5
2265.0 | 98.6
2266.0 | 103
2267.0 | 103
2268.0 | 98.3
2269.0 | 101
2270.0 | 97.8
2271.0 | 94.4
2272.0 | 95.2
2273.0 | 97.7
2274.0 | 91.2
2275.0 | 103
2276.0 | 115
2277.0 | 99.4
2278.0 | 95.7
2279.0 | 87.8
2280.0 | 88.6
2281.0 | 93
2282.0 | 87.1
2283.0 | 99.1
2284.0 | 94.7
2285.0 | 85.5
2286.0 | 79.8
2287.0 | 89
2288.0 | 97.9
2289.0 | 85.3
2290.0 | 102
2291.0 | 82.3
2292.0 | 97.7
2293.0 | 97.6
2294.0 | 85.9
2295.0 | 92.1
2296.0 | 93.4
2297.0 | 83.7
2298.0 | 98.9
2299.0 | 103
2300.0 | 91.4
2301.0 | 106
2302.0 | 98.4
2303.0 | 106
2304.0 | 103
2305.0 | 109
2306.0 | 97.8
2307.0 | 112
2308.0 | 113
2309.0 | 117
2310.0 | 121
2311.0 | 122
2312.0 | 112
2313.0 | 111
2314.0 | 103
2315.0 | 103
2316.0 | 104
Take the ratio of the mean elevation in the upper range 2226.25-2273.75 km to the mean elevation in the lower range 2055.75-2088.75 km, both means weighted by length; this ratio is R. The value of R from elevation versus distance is 1.5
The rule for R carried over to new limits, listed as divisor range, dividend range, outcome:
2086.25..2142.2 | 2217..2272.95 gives 1.36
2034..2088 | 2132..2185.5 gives 1.31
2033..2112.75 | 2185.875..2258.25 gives 1.48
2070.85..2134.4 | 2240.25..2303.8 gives 1.39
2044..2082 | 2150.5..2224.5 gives 1.45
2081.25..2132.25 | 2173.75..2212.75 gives 1.41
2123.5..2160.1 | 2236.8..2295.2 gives 1.32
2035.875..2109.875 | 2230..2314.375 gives 1.50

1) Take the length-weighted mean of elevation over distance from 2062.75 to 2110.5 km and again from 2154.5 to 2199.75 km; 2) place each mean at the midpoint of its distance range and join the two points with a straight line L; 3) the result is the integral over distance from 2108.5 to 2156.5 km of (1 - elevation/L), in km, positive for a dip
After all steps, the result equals 5.8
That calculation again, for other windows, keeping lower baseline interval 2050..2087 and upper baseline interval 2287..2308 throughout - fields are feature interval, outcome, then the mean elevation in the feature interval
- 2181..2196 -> -4.5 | 108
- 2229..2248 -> -1.1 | 95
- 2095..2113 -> 0.4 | 70.5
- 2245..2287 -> -4.2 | 102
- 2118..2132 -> 0.7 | 71.1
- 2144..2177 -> -1.7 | 83.7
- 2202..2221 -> -2.0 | 95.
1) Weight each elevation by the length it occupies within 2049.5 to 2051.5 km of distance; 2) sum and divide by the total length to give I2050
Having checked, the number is 55.1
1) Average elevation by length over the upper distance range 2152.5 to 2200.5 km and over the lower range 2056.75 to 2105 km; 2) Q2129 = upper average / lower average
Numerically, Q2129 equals 1.3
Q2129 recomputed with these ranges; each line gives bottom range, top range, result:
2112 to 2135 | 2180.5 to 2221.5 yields 1.40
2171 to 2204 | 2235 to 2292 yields 0.98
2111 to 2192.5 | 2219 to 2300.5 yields 1.16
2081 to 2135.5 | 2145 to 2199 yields 1.28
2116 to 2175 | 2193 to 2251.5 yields 1.23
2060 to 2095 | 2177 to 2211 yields 1.43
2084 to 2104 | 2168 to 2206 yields 1.37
